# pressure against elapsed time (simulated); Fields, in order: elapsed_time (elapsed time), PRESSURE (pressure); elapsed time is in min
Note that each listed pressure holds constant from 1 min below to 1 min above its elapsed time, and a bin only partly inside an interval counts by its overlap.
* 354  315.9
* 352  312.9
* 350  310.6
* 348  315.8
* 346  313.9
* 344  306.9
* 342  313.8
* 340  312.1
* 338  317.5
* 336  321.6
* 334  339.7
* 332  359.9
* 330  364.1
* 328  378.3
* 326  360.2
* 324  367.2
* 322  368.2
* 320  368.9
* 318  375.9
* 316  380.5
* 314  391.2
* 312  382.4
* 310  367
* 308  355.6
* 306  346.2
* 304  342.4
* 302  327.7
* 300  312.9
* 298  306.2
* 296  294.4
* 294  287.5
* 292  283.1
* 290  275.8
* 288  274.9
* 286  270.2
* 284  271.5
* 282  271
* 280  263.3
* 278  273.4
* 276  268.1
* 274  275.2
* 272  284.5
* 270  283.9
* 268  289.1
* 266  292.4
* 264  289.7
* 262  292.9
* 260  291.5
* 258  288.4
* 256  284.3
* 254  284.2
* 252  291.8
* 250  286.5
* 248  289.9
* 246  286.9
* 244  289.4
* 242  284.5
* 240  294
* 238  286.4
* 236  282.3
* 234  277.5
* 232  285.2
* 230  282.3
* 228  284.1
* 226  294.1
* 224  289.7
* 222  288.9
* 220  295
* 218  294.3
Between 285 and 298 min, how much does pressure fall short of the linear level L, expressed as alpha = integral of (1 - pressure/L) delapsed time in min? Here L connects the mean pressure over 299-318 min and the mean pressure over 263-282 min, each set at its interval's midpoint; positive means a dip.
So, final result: 1.5 min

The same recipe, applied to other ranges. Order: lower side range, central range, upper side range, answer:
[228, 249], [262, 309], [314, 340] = 4.54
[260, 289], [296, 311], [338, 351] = -2.10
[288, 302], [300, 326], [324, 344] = -3.83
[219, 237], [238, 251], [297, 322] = 0.52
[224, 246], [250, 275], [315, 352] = 1.20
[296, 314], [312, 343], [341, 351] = -2.78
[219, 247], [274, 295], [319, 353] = 2.57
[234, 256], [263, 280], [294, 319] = 1.71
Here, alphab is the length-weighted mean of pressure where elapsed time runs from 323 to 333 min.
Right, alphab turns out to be 366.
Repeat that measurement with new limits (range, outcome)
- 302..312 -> 353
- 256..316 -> 303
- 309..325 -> 375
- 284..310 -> 307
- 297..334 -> 358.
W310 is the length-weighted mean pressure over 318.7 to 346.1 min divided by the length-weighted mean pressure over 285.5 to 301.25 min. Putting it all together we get 1.19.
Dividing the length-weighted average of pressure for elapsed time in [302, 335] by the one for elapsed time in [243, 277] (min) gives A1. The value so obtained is 1.27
